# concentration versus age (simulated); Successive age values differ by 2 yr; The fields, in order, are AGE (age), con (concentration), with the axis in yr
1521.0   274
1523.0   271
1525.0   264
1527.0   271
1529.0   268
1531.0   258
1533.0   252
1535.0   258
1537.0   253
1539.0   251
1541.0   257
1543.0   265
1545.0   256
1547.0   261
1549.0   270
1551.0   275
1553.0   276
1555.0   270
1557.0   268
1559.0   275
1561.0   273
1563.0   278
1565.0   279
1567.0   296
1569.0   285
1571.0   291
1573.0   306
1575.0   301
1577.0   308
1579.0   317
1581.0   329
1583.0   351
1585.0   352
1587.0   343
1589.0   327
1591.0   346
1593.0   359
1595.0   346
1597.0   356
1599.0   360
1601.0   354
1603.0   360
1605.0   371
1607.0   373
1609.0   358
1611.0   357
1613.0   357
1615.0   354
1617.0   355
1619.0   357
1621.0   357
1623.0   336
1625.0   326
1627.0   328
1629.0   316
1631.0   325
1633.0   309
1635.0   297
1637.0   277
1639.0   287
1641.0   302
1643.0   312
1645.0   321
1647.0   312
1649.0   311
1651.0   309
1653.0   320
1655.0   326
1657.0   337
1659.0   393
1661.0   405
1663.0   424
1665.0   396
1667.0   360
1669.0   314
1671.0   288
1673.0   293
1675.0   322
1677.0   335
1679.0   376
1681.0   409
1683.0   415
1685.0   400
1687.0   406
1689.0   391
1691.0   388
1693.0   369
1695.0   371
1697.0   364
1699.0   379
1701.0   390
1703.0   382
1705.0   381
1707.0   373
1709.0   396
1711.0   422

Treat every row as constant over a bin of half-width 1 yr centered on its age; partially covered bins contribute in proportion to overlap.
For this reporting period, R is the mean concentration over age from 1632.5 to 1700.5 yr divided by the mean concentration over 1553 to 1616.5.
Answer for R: 1.1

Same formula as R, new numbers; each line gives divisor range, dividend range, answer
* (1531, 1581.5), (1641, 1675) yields 1.22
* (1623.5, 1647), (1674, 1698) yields 1.22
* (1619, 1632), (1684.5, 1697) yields 1.16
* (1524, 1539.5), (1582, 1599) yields 1.34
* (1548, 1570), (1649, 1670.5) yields 1.28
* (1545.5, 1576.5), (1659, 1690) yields 1.32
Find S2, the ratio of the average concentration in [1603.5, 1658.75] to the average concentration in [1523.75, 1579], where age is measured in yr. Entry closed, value 1.2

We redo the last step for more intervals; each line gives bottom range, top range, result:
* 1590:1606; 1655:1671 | 1.03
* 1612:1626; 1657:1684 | 1.04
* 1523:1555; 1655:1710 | 1.41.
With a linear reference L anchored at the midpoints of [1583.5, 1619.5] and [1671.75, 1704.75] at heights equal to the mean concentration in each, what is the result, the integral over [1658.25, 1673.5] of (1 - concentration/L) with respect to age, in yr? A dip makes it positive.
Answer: 0.33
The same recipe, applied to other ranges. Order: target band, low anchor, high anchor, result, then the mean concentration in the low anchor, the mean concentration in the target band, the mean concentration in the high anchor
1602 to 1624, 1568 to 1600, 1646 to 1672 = -1.4 yr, 330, 358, 346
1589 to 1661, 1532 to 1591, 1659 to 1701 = -1.2 yr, 288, 337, 371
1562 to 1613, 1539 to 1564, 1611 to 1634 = -4.7 yr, 268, 333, 339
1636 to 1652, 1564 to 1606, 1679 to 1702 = 2.6 yr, 330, 304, 389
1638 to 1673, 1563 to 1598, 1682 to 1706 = 2.8 yr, 322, 335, 386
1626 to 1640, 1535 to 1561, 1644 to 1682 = 0.8 yr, 265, 306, 345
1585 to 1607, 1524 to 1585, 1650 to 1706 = -3.2 yr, 280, 353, 366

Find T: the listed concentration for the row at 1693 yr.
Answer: 369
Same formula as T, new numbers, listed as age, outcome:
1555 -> 270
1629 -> 316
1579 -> 317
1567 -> 296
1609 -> 358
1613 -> 357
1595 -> 346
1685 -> 400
